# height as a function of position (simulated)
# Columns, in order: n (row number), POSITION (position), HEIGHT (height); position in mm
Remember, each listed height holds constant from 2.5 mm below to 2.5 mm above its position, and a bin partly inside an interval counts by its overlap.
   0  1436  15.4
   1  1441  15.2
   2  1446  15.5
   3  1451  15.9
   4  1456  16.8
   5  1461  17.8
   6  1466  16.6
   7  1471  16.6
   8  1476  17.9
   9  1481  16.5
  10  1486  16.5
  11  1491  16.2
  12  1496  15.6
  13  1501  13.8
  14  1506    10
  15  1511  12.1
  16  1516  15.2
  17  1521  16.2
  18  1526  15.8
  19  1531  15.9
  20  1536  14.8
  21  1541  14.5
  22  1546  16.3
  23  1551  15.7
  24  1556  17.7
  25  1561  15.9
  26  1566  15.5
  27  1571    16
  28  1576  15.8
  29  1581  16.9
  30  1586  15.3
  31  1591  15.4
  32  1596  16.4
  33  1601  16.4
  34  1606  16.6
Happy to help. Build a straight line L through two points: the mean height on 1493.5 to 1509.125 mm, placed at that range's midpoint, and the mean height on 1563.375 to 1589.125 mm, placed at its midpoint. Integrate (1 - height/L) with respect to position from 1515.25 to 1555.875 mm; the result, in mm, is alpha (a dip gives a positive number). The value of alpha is -3.8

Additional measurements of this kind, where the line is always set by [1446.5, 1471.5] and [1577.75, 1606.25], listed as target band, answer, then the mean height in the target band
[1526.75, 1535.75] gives 0.4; 15.6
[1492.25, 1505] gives 1.7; 14.3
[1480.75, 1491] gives 0.1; 16.4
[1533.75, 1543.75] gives 1.0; 14.7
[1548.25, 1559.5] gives -0.2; 16.6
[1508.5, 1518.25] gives 1.7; 13.6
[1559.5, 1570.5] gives 0.3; 15.7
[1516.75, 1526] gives 0.3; 15.9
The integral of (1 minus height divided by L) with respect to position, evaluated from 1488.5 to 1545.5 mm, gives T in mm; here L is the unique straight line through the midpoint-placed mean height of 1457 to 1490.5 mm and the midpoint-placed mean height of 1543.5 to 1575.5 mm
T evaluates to 6.6 mm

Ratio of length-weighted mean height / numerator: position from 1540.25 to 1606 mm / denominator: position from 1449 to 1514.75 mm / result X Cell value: 1.0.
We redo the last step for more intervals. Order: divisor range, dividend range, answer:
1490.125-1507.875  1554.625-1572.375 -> 1.17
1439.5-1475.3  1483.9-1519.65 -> 0.87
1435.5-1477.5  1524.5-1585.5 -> 0.97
